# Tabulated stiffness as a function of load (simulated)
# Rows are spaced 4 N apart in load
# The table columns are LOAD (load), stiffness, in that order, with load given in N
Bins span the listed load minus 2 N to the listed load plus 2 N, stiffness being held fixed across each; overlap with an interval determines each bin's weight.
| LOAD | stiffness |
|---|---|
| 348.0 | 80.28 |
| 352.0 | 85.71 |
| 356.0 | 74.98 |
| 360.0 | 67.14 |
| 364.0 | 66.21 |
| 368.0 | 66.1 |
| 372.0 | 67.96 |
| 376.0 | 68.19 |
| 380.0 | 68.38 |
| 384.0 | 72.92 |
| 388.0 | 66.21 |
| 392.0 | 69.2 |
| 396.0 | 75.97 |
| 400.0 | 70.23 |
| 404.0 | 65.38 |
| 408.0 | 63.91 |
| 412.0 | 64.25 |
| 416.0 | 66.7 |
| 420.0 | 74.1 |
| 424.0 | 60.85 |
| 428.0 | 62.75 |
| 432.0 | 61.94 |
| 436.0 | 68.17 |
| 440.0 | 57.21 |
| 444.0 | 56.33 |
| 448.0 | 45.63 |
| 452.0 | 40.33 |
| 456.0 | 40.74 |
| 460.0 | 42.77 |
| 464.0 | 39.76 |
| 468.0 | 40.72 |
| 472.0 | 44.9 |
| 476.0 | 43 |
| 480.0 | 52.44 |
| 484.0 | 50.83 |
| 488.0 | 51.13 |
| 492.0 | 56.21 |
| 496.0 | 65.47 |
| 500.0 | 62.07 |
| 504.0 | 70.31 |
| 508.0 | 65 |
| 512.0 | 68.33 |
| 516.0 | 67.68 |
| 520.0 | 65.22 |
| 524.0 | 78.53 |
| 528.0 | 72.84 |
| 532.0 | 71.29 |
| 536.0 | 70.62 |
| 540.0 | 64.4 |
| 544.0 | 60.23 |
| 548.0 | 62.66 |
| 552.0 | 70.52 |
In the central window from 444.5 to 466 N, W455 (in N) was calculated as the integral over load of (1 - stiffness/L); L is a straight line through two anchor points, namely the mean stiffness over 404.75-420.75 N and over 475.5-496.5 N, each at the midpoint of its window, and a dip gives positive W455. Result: 5.8 N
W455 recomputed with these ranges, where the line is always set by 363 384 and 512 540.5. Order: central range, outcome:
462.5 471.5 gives 3.67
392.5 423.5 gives 0.08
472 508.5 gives 6.99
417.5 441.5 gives 1.54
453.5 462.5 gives 3.60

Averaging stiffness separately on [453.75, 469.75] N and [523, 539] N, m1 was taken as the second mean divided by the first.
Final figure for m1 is 1.77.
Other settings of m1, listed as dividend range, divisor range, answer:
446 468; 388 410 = 0.61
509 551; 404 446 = 1.07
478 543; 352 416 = 0.93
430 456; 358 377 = 0.80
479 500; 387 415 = 0.82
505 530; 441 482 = 1.55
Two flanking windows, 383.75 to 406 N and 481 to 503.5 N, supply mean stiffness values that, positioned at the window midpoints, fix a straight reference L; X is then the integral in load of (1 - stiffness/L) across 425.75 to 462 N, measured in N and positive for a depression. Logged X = 6.2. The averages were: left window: 69.8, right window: 57.8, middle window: 52.9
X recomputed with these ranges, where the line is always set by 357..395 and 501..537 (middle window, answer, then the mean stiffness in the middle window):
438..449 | 2.4 N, 53.7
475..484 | 2.7 N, 48.9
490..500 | 1.2 N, 61.1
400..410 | 0.4 N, 65.8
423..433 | 1.0 N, 61.9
